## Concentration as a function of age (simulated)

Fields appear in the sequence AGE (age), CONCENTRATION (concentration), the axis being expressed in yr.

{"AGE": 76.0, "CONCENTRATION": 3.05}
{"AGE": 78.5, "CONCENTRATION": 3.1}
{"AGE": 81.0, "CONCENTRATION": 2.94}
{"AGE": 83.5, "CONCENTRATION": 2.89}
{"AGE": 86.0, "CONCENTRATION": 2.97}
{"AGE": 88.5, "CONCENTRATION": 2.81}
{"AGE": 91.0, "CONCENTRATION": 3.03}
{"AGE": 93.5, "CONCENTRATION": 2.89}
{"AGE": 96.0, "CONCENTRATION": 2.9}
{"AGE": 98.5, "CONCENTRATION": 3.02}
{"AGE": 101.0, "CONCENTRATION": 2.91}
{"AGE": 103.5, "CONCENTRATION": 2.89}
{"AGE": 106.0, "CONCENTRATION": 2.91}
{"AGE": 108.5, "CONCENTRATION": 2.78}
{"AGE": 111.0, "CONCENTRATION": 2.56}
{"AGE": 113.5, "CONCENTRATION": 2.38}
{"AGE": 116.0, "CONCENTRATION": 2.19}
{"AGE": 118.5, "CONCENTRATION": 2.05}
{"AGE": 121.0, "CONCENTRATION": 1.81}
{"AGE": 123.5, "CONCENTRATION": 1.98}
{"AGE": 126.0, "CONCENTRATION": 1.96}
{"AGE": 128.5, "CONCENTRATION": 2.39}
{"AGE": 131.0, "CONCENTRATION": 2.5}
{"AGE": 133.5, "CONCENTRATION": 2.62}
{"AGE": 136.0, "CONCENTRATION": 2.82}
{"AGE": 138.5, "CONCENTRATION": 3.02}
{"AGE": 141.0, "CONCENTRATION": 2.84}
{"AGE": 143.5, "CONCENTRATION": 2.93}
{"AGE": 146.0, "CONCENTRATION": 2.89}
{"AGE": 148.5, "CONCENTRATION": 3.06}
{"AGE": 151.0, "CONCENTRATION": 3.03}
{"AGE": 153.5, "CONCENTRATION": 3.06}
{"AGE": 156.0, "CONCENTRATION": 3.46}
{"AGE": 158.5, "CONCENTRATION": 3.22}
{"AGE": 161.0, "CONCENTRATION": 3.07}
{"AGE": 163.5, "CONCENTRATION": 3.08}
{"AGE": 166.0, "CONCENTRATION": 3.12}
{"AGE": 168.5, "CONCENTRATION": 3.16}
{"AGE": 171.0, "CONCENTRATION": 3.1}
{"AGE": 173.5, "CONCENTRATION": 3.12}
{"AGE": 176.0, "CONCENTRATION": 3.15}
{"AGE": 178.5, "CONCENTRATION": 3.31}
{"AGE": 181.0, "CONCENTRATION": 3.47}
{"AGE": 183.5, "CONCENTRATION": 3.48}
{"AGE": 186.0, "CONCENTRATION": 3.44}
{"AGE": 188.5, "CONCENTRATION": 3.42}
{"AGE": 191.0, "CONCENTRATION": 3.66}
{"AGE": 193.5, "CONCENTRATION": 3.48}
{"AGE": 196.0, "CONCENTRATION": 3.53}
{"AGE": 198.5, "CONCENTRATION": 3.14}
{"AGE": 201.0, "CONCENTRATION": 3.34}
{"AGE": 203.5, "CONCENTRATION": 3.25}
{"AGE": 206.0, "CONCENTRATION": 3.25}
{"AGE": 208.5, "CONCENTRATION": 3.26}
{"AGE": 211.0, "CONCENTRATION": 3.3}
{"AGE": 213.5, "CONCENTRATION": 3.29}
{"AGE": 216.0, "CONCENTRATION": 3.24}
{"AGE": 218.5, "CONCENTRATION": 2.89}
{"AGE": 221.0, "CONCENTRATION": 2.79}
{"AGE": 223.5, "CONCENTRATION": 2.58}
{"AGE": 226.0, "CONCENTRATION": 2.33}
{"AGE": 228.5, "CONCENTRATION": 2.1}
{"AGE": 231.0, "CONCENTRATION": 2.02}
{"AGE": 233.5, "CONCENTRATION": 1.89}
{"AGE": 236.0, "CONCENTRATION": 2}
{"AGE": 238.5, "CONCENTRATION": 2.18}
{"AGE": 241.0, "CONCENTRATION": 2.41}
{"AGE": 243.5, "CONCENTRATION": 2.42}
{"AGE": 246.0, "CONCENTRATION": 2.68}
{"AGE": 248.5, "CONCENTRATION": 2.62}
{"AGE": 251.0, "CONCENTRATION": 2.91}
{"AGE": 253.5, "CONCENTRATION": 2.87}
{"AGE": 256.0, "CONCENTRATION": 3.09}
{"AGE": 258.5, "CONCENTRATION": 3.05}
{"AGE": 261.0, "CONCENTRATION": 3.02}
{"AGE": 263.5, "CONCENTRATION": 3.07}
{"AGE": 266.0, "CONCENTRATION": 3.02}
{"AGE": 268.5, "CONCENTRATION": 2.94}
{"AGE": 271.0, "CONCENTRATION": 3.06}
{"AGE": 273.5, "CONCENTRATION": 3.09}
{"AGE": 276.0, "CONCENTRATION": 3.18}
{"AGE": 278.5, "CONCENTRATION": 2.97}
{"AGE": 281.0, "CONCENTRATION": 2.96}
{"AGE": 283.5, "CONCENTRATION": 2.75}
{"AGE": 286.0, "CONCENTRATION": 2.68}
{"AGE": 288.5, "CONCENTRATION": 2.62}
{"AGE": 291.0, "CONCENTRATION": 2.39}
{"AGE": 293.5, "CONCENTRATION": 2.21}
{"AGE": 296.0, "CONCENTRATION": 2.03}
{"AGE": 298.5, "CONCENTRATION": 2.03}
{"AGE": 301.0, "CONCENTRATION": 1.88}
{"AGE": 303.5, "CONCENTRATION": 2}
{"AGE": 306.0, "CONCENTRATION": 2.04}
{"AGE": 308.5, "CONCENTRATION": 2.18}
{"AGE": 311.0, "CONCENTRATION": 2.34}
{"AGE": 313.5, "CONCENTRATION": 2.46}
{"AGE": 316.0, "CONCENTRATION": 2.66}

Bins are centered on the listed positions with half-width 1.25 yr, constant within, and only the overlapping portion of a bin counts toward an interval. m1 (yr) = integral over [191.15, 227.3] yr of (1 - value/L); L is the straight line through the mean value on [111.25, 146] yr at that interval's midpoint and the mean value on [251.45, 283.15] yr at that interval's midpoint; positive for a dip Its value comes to -4.7 yr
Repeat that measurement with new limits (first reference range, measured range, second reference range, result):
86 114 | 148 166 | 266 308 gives -2.51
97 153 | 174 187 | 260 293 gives -3.03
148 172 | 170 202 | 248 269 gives -2.75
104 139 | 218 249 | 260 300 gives 3.40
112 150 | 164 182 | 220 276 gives -4.51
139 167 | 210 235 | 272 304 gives 1.52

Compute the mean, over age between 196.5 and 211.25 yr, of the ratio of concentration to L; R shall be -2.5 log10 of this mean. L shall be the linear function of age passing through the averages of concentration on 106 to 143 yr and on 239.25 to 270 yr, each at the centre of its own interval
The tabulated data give -0.21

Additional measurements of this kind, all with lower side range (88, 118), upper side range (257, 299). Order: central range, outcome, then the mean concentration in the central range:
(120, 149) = 0.08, 2.56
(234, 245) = 0.23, 2.24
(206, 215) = -0.18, 3.28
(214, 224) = -0.06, 2.93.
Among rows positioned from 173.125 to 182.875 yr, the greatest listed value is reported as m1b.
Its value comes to 3.47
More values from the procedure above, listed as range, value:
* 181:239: 3.66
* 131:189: 3.48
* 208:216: 3.3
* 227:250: 2.68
